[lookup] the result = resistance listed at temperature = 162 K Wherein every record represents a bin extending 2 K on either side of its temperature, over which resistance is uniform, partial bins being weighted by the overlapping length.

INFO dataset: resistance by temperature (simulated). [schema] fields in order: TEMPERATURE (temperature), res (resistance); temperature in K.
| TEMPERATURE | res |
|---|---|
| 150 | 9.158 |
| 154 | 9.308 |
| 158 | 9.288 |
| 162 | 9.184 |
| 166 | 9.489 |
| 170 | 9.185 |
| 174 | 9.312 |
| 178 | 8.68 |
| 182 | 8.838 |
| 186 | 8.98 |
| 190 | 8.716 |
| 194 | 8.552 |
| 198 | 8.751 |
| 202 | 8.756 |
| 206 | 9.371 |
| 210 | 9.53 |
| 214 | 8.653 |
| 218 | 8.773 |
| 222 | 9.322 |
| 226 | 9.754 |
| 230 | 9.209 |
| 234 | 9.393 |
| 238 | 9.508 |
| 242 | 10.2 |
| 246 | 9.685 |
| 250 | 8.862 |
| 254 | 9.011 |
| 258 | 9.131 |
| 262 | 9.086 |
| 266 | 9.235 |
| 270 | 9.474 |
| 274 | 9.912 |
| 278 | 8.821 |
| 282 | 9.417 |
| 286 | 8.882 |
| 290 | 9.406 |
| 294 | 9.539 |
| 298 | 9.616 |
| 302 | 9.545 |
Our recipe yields 9.184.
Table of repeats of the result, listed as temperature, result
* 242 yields 10.2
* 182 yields 8.838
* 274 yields 9.912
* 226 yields 9.754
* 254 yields 9.011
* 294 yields 9.539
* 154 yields 9.308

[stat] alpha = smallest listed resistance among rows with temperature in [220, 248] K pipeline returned 9.209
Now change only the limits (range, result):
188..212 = 8.552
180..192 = 8.716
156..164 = 9.184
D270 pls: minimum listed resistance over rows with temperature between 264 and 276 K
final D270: 9.235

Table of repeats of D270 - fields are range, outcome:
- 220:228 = 9.322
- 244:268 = 8.862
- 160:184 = 8.68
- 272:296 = 8.821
